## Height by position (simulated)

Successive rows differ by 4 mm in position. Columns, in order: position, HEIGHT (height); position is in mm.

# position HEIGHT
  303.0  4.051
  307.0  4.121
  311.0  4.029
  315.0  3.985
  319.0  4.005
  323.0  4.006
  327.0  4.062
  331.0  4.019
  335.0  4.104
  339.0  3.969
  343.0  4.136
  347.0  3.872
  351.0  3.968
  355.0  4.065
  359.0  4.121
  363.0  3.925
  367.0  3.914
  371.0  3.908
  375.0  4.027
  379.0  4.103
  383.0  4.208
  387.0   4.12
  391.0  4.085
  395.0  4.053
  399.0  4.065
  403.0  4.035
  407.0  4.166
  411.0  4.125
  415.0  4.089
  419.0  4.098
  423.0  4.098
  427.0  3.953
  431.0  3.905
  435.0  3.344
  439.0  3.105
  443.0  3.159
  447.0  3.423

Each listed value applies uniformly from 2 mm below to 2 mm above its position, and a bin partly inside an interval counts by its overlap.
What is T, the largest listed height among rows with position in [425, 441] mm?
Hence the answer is 3.953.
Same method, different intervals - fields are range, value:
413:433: 4.098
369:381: 4.103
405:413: 4.166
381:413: 4.208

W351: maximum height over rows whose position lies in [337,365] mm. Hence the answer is 4.136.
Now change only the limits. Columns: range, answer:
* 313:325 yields 4.006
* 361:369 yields 3.925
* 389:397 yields 4.085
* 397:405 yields 4.065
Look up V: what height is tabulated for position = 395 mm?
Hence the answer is 4.053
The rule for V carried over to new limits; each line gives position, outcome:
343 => 4.136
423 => 4.098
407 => 4.166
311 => 4.029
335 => 4.104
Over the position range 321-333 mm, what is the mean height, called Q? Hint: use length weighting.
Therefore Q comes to 4.03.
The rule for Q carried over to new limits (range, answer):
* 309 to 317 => 4.01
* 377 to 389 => 4.14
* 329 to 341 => 4.03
